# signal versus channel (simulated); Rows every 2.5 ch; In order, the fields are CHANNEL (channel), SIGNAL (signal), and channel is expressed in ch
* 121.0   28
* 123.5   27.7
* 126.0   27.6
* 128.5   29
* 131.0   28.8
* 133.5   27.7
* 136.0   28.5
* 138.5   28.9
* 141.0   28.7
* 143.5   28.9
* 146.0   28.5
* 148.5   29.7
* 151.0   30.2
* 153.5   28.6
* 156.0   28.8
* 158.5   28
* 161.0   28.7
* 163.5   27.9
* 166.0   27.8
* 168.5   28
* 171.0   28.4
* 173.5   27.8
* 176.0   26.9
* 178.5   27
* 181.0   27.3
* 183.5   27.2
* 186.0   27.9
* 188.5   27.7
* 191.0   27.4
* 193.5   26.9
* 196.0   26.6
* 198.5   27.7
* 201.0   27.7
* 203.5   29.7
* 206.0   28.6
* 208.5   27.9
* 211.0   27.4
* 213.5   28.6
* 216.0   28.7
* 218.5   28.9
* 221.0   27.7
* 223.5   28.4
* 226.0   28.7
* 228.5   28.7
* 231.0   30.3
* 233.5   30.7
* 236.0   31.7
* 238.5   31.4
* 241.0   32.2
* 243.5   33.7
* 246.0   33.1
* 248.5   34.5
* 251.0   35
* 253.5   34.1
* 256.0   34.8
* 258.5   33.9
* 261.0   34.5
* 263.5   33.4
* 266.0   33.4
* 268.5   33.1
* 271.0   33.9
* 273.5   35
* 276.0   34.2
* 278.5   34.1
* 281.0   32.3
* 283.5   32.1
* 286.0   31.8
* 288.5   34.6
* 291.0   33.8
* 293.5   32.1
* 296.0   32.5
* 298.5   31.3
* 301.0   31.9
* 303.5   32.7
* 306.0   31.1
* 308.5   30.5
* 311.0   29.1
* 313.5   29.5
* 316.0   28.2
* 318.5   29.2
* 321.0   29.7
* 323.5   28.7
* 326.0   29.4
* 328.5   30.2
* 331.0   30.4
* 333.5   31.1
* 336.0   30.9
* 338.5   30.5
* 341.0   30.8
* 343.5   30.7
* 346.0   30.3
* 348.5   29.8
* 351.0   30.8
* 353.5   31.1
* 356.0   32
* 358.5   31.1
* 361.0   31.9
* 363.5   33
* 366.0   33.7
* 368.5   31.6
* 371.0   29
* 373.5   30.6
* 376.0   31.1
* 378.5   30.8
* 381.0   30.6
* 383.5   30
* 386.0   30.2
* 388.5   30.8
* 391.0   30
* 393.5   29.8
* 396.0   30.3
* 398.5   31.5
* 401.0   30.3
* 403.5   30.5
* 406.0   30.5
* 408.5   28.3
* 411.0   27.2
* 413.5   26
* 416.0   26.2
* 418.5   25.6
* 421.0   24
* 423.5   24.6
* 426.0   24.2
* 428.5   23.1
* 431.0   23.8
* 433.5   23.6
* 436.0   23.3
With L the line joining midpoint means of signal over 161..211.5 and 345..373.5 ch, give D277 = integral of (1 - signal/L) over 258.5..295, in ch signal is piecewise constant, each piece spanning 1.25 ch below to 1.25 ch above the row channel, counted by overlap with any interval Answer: -4.79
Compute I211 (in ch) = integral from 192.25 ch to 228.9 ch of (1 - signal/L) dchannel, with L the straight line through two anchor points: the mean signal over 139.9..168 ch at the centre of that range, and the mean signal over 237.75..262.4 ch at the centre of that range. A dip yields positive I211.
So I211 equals 4.10 ch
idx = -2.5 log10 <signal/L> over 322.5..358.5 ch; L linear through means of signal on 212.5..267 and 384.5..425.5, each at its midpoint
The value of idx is -0.03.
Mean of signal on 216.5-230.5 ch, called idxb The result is 28.6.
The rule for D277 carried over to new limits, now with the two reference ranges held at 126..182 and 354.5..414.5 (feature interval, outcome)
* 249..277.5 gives -4.6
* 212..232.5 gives 0.2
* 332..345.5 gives -0.3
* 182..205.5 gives 0.9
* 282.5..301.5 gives -1.9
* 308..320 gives 0.2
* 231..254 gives -2.8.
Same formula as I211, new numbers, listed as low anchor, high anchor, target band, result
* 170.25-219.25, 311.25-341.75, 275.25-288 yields -1.66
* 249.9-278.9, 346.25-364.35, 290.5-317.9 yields 1.54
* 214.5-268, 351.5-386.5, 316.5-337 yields 1.00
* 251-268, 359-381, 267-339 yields 3.25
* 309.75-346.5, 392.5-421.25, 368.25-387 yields -0.92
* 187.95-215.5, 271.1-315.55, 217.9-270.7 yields -3.80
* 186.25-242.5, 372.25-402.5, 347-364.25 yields -0.65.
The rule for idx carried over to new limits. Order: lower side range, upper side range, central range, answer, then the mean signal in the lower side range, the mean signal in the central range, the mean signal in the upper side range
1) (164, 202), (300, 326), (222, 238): -0.052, 27.5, 29.8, 30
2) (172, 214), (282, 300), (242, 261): -0.119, 27.7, 34.2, 32.6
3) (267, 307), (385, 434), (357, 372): -0.079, 32.9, 31.8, 27.6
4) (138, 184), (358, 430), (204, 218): 0.005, 28.3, 28.4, 29.2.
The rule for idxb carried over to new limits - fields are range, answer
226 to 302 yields 32.9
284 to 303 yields 32.6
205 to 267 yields 31.2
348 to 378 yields 31.3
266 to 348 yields 31.4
